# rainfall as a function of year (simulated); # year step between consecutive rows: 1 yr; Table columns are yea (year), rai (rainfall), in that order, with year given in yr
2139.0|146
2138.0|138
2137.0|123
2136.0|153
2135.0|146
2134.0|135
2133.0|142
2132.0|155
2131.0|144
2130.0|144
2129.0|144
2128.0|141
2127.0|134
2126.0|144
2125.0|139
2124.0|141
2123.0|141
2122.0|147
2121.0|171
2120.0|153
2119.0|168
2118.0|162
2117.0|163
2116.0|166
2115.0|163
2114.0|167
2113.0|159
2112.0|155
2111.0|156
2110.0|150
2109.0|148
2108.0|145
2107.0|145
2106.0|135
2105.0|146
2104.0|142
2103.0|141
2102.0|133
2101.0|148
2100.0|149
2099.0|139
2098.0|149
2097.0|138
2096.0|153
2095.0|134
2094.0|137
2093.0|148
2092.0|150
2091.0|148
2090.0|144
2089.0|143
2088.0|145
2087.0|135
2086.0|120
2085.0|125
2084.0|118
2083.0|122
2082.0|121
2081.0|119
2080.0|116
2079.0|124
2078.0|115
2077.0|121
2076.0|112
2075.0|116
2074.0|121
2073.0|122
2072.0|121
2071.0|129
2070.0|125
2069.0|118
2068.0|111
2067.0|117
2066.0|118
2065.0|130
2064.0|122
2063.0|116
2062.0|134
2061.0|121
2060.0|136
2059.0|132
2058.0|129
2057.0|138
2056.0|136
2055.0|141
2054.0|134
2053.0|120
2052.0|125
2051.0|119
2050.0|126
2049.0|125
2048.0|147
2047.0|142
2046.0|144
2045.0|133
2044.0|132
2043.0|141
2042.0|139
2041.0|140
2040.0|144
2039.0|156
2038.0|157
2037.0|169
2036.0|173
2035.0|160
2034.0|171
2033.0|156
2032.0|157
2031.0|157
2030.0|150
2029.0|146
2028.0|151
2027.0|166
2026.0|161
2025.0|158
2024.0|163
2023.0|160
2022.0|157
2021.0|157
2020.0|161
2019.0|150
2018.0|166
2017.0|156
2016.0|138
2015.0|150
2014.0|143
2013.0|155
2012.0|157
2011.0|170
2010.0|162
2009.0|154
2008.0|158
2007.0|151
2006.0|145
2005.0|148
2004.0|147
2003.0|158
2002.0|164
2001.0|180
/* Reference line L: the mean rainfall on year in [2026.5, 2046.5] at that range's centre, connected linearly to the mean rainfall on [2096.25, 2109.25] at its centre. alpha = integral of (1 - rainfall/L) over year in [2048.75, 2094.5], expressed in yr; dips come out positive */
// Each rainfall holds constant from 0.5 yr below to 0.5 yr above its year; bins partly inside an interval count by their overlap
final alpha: 6.26 yr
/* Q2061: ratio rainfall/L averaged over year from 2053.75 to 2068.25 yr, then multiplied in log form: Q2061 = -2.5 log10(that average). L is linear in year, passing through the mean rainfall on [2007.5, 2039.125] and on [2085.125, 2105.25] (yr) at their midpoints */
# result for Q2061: 0.17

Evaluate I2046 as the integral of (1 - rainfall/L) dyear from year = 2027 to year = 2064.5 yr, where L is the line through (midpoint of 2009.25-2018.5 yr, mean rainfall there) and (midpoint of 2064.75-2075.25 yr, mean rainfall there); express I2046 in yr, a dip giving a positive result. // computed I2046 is -1.5 yr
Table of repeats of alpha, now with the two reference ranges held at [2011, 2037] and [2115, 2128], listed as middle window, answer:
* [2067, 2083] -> 3.7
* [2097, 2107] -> 0.7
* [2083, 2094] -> 1.2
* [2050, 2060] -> 1.6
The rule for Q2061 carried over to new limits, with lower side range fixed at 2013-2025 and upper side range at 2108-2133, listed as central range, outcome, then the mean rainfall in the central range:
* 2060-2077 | 0.255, 121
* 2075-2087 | 0.265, 120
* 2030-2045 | 0.010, 153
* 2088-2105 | 0.066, 144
